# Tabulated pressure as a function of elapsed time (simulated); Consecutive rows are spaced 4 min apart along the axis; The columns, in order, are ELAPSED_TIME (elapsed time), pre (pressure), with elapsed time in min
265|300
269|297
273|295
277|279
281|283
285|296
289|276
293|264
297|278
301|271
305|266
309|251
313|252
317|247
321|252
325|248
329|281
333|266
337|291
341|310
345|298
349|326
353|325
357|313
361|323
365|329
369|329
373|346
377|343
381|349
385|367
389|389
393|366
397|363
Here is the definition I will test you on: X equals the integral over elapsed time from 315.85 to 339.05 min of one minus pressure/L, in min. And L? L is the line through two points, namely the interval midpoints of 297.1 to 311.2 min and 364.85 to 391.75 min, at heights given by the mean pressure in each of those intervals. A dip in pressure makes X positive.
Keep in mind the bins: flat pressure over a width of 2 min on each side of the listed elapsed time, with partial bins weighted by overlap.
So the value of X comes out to 2.2 min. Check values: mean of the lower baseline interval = 265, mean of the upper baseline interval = 352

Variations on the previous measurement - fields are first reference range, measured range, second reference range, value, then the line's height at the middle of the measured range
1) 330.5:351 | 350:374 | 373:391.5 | 0.2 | 330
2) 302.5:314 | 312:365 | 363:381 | 1.3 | 296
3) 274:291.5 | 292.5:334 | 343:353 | 5.1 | 298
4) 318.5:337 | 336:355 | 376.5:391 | -1.0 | 296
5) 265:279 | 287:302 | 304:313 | -0.1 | 270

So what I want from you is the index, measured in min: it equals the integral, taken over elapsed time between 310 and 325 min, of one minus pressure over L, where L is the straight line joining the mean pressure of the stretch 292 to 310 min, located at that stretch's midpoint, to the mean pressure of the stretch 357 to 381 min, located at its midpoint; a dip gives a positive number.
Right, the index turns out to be 1.7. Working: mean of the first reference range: 267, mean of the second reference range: 334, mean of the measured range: 250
